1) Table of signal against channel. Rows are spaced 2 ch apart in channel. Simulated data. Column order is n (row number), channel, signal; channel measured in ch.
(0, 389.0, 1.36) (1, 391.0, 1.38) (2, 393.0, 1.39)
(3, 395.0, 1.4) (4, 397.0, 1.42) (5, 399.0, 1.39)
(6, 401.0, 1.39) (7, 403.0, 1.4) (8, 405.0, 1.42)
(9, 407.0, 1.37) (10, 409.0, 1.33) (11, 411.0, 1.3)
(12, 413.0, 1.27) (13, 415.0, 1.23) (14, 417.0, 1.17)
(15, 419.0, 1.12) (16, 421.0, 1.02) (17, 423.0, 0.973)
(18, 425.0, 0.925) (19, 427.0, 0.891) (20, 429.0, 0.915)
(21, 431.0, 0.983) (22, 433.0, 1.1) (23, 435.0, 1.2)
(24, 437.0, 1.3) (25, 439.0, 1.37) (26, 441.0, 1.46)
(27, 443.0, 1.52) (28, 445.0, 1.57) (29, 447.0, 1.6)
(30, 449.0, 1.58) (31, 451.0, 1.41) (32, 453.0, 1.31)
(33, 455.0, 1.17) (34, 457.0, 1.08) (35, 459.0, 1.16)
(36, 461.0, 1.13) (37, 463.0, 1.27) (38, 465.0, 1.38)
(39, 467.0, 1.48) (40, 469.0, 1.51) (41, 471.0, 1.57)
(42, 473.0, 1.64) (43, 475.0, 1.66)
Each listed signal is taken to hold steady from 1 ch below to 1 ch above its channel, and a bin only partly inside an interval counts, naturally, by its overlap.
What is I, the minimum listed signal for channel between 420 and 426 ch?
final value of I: 0.925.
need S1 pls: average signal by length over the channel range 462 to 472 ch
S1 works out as 1.44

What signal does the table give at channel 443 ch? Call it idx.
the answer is 1.52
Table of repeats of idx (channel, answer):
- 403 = 1.4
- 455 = 1.17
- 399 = 1.39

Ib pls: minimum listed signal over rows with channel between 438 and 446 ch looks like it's 1.37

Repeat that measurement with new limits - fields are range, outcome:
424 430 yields 0.891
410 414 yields 1.27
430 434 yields 0.983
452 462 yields 1.08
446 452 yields 1.41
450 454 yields 1.31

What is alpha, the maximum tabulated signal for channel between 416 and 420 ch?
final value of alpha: 1.17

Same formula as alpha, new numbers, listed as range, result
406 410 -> 1.37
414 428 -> 1.23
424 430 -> 0.925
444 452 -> 1.6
